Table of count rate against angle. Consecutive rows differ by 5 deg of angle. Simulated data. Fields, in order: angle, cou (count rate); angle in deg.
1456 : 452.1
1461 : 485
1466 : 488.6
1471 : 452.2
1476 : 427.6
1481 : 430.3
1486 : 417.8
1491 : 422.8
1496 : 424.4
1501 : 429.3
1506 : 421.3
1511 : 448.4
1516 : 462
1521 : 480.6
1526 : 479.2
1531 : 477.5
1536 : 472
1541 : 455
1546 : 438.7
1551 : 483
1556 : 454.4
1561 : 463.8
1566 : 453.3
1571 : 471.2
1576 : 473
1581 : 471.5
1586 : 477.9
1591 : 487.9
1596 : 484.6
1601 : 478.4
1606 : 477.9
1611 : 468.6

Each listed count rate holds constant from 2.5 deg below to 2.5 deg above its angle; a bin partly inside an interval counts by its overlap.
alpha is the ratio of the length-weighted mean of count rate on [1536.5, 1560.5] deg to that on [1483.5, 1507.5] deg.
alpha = 1.1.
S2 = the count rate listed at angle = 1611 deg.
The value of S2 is 468.6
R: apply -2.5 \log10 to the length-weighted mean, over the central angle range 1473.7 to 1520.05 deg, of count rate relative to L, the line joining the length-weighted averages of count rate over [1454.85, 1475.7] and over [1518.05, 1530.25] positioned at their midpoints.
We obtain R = 0.10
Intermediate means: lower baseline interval 466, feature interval 433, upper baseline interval 479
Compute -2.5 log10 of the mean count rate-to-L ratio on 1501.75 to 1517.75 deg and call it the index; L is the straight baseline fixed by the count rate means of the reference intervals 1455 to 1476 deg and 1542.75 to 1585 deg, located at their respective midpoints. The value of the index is 0.06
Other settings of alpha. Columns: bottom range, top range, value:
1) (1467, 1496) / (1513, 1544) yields 1.09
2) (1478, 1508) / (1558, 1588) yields 1.10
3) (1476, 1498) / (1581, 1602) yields 1.13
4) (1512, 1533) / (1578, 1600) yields 1.02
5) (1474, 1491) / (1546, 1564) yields 1.09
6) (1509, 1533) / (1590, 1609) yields 1.02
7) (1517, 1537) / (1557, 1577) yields 0.97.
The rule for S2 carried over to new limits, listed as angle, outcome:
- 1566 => 453.3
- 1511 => 448.4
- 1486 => 417.8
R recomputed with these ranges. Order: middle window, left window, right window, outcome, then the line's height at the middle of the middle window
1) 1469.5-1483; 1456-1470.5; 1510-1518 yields 0.08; 471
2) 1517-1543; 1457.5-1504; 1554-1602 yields -0.04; 457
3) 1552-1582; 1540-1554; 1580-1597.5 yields 0.01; 470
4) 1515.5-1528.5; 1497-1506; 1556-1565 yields -0.09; 438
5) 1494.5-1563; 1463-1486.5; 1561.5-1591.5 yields 0.01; 459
